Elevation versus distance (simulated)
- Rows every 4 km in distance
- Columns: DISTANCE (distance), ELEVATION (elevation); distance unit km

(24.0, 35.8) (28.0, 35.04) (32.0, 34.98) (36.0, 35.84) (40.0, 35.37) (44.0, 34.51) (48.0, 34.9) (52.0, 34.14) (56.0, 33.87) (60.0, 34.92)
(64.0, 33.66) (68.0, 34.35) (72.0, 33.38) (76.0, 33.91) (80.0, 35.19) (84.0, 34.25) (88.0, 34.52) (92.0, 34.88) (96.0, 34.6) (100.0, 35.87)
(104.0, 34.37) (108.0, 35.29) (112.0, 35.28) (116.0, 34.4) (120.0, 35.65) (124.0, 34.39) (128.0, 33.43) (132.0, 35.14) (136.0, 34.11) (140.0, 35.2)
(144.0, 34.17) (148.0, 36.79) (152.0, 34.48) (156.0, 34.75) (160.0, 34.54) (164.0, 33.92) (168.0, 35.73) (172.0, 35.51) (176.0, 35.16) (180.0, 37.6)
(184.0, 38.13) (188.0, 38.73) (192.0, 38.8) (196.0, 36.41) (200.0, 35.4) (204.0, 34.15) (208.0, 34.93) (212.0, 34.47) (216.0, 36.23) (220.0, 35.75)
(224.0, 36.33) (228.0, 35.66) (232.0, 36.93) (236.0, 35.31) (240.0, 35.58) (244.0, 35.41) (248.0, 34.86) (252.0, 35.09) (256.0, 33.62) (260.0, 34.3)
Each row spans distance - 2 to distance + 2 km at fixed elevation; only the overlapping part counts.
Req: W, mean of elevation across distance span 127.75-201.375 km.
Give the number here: 35.7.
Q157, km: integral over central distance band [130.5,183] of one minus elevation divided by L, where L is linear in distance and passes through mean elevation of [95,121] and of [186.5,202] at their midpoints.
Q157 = 1.60 km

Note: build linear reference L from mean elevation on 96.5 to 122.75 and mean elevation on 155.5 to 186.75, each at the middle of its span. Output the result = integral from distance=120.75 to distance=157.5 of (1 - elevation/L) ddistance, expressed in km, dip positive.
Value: 0.70 km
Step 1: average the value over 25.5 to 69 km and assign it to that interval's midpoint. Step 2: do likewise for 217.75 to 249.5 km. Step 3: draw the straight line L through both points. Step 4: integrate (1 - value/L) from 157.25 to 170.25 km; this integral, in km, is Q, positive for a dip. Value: 0.2 km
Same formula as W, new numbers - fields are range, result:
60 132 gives 34.6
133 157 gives 34.9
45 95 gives 34.3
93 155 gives 34.9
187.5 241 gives 36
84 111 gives 34.9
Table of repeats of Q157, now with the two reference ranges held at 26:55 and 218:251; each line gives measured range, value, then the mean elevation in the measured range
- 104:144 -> 0.6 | 34.7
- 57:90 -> 0.8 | 34.3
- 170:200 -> -1.3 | 37.1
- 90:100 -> 0.1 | 35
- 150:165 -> 0.4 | 34.5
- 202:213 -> 0.3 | 34.5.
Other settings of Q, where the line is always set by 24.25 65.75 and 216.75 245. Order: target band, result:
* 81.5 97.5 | 0.2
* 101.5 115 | 0.1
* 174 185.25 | -0.4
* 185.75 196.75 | -0.8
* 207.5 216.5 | 0.2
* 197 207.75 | 0.2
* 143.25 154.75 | 0.1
